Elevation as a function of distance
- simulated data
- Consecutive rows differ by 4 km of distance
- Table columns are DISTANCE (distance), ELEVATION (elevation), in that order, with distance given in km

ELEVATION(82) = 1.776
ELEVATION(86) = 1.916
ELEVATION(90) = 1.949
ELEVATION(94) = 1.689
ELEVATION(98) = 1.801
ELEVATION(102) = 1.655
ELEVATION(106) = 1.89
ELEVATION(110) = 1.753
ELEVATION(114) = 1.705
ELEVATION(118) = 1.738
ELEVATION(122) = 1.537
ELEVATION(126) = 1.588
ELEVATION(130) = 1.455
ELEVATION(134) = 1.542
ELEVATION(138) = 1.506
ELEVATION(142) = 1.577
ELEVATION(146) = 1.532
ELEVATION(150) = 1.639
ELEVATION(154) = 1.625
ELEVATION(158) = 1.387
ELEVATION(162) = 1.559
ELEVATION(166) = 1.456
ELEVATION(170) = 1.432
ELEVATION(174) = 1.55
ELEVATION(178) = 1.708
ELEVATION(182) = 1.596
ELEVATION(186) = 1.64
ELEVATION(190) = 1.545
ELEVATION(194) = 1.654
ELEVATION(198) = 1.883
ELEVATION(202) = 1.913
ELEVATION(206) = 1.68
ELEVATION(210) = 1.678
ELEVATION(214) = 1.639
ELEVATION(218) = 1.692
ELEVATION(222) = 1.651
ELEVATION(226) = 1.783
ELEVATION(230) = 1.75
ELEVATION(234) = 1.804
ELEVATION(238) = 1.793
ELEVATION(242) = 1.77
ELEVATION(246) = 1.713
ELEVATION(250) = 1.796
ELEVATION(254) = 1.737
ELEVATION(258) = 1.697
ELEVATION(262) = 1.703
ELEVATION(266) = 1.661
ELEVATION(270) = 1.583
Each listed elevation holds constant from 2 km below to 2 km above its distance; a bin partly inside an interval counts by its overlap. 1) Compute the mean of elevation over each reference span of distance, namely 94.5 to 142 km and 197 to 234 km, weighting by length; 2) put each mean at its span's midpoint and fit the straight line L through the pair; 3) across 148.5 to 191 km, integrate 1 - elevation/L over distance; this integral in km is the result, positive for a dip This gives 3.52 km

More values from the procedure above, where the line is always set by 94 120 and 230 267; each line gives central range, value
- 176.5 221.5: 1.4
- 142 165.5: 2.7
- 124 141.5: 2.2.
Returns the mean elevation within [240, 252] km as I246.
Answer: 1.76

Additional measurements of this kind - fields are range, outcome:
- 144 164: 1.55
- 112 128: 1.64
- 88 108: 1.8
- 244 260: 1.74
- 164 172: 1.44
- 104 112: 1.82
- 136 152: 1.56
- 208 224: 1.67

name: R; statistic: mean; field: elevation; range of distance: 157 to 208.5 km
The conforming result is 1.62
